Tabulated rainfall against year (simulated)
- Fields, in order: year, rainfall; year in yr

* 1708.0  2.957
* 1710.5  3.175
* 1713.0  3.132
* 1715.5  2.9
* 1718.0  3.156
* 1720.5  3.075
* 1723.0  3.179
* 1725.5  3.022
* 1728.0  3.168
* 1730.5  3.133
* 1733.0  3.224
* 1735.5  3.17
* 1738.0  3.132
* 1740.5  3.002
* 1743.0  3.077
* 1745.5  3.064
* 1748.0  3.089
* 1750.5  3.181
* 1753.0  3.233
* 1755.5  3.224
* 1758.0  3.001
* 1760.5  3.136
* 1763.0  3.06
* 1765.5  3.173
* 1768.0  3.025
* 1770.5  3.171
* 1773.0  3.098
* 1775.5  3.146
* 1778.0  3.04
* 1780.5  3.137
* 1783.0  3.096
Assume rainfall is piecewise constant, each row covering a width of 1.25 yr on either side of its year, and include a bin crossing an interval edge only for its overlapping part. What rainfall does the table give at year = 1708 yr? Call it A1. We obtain 2.957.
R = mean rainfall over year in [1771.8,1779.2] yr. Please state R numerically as 3.1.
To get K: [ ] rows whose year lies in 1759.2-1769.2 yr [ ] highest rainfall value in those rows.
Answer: 3.173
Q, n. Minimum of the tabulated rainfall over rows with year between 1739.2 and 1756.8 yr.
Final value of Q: 3.002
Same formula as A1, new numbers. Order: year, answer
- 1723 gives 3.179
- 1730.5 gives 3.133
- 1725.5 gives 3.022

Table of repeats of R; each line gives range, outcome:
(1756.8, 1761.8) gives 3.07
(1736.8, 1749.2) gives 3.07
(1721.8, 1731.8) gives 3.13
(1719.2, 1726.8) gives 3.09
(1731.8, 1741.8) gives 3.13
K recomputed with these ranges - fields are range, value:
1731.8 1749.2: 3.224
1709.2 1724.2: 3.179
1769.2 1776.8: 3.171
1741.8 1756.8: 3.233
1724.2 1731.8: 3.168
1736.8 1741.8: 3.132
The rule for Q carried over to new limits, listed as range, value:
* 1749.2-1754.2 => 3.181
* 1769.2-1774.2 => 3.098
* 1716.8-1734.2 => 3.022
